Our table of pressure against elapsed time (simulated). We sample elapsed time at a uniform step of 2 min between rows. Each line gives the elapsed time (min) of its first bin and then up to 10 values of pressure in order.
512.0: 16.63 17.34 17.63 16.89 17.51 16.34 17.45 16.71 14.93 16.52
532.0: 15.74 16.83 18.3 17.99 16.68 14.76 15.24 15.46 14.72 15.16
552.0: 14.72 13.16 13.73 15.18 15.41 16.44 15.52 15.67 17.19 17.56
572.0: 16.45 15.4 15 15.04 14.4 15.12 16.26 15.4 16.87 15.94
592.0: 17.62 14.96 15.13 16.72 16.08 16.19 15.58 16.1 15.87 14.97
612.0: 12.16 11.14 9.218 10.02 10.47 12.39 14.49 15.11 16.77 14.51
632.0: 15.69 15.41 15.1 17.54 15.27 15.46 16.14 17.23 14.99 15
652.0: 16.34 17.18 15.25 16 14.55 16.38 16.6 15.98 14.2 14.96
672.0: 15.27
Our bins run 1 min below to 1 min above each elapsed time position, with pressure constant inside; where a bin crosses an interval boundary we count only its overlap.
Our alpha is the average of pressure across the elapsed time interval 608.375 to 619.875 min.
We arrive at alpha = 11.7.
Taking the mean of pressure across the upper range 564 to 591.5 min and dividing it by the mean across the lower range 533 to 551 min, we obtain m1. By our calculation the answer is 0.99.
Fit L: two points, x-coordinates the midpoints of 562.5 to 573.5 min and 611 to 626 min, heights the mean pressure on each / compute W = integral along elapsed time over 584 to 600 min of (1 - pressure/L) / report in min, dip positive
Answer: -2.2 min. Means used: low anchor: 16.4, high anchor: 11.7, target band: 16.1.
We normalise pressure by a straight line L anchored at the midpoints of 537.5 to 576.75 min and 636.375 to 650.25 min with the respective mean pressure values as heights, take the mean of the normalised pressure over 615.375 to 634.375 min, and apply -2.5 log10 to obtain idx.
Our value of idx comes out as 0.18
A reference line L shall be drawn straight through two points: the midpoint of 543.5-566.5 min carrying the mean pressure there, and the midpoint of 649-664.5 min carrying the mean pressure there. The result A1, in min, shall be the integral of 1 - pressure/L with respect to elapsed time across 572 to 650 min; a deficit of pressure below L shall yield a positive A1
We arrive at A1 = 2.7 min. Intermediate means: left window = 15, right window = 15.9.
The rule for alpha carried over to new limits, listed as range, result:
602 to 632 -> 13.6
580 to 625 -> 14.5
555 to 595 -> 15.8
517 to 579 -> 15.9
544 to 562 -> 14.8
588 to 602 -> 16.1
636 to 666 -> 16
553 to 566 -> 15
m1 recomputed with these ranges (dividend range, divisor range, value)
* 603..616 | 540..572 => 0.90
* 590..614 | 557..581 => 0.98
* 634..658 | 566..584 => 1.01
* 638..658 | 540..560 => 1.08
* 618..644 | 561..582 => 0.93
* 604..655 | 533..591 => 0.93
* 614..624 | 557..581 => 0.70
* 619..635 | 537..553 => 0.92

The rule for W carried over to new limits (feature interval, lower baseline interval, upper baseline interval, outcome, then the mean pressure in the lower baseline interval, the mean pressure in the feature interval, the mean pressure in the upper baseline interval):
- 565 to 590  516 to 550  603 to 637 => -1.32 min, 16.4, 15.9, 13.8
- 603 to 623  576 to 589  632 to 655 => 3.71 min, 15.5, 12.8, 16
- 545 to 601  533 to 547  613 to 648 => 0.20 min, 16.5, 15.6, 14.3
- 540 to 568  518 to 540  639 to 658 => 2.49 min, 16.8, 15.2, 15.9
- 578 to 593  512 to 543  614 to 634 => -1.31 min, 16.8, 15.9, 13.2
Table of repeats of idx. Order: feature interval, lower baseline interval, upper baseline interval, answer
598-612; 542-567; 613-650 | -0.08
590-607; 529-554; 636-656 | 0.00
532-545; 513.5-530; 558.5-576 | 0.00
